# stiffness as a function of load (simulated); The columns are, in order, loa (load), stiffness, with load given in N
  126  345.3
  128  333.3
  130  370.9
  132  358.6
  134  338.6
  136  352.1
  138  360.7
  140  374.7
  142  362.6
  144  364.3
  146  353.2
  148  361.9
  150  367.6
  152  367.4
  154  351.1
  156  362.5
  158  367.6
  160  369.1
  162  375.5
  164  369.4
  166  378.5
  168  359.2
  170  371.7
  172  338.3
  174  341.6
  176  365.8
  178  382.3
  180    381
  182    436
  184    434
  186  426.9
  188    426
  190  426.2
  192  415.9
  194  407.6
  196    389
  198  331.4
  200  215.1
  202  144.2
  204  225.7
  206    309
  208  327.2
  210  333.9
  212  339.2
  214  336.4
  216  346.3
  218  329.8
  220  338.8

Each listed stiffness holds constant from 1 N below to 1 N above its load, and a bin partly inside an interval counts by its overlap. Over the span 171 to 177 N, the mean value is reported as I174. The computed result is 349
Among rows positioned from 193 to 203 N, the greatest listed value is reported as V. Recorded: 407.6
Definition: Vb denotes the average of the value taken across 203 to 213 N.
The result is 307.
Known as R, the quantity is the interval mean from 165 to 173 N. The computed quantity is 362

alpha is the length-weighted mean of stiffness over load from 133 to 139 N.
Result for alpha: 350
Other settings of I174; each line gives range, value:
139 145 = 367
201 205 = 185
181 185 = 435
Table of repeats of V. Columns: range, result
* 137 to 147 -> 374.7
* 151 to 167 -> 378.5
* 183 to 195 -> 434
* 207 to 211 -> 333.9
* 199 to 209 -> 327.2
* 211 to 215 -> 339.2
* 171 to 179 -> 382.3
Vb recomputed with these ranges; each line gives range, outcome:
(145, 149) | 358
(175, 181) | 376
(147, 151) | 365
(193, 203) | 297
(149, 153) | 368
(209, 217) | 339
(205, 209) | 318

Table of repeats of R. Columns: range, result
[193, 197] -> 398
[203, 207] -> 267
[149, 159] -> 363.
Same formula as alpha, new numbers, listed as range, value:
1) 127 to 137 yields 351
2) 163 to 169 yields 369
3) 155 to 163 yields 369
